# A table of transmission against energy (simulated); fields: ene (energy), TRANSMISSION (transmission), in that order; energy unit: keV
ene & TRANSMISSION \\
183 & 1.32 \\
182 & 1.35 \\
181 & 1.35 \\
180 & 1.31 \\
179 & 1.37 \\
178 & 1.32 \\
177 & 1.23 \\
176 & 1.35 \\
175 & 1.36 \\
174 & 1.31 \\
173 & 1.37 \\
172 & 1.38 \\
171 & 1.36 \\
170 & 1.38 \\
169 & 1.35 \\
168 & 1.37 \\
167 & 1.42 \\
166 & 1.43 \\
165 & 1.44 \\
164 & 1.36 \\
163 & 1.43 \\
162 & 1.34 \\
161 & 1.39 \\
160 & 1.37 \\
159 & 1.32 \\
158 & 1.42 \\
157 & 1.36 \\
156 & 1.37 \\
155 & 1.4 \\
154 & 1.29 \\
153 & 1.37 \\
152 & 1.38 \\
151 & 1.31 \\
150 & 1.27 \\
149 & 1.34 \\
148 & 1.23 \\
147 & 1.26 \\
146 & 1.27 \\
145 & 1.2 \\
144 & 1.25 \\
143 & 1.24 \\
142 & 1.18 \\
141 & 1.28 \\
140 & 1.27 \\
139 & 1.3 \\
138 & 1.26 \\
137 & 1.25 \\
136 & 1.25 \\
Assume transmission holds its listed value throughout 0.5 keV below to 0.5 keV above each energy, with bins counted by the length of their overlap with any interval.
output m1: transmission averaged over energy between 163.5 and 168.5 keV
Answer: 1.4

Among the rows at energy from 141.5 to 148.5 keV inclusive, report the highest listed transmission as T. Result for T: 1.27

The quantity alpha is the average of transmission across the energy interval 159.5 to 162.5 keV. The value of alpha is 1.37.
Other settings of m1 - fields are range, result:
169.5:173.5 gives 1.37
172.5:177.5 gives 1.32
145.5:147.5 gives 1.27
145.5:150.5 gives 1.27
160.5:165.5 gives 1.39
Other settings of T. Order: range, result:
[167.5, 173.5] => 1.38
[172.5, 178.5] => 1.37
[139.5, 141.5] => 1.28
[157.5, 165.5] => 1.44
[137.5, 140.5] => 1.3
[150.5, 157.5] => 1.4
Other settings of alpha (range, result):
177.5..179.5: 1.35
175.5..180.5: 1.32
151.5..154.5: 1.35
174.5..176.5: 1.35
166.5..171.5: 1.38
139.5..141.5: 1.27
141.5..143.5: 1.21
